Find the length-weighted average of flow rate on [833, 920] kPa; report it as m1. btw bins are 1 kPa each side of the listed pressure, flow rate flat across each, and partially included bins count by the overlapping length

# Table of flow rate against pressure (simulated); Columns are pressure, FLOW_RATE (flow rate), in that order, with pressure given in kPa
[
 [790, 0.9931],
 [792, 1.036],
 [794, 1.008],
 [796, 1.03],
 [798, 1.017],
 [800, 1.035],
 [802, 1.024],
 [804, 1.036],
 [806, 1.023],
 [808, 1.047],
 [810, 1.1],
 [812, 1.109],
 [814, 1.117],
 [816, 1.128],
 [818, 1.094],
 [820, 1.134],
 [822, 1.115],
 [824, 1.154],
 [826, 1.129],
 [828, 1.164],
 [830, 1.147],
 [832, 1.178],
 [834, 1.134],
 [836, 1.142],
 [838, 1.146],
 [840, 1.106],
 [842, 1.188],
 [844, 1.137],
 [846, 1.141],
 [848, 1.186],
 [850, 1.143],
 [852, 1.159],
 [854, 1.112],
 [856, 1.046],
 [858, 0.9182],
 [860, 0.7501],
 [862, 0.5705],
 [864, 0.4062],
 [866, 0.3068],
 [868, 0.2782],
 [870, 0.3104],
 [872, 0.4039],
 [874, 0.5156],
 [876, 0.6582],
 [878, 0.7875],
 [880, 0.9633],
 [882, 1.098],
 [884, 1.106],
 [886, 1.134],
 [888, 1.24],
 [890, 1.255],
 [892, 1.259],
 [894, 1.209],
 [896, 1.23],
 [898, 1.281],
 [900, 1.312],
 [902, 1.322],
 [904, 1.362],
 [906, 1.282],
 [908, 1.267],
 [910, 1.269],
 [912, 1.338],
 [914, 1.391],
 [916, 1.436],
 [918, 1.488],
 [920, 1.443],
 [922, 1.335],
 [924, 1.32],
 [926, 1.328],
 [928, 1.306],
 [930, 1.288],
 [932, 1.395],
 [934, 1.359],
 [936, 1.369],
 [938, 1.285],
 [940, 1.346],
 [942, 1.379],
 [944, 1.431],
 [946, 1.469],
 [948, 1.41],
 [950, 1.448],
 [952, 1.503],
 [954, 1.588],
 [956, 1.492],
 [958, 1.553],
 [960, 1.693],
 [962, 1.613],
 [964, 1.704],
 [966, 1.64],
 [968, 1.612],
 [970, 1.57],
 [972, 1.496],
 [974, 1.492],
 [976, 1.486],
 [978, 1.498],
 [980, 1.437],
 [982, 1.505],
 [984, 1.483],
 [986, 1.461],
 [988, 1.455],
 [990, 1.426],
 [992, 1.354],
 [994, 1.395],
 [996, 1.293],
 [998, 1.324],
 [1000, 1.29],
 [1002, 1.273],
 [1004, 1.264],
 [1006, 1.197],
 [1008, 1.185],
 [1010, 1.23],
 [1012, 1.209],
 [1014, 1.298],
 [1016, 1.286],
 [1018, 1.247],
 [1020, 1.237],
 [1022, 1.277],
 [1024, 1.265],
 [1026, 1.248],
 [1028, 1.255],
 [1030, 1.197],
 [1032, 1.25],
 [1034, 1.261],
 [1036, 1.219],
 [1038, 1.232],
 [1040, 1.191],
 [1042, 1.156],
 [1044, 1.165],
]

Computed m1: 1.05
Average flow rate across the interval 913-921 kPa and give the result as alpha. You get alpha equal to 1.44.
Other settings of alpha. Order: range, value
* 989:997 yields 1.37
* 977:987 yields 1.48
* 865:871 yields 0.298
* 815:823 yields 1.12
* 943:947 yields 1.45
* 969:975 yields 1.52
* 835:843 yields 1.15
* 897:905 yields 1.32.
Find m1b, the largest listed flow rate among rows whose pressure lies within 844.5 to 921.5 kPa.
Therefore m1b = 1.488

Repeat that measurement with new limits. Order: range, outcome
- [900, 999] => 1.704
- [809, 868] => 1.188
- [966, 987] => 1.64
